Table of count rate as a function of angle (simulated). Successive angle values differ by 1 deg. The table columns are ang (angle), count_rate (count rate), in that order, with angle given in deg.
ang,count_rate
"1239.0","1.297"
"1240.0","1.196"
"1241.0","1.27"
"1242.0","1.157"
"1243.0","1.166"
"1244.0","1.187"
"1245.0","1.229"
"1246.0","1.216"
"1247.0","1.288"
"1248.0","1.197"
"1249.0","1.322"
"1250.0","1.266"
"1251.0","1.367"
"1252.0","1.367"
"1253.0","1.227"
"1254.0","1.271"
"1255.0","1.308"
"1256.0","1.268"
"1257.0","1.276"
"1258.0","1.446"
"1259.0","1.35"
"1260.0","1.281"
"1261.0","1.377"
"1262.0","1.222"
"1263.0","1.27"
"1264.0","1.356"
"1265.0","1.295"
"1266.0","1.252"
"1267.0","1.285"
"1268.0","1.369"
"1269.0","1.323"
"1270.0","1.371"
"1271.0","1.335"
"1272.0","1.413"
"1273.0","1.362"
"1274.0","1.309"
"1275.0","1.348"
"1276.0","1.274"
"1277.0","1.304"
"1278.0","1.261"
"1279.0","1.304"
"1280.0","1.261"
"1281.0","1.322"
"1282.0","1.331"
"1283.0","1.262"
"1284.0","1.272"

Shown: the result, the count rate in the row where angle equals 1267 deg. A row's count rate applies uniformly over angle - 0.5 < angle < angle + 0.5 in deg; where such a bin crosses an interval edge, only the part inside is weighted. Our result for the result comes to 1.285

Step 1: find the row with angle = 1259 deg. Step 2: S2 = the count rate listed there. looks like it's 1.35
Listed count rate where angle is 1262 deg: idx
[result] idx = 1.222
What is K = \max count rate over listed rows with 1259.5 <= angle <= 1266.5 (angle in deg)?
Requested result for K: 1.377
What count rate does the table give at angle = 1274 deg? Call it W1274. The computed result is 1.309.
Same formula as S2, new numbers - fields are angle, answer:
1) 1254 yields 1.271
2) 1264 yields 1.356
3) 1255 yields 1.308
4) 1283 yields 1.262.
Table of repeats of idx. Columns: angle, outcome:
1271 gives 1.335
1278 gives 1.261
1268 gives 1.369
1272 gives 1.413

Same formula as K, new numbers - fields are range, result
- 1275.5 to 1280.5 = 1.304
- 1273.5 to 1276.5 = 1.348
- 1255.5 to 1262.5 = 1.446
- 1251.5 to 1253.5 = 1.367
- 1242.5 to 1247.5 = 1.288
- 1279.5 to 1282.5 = 1.331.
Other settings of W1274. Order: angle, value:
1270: 1.371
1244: 1.187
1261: 1.377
